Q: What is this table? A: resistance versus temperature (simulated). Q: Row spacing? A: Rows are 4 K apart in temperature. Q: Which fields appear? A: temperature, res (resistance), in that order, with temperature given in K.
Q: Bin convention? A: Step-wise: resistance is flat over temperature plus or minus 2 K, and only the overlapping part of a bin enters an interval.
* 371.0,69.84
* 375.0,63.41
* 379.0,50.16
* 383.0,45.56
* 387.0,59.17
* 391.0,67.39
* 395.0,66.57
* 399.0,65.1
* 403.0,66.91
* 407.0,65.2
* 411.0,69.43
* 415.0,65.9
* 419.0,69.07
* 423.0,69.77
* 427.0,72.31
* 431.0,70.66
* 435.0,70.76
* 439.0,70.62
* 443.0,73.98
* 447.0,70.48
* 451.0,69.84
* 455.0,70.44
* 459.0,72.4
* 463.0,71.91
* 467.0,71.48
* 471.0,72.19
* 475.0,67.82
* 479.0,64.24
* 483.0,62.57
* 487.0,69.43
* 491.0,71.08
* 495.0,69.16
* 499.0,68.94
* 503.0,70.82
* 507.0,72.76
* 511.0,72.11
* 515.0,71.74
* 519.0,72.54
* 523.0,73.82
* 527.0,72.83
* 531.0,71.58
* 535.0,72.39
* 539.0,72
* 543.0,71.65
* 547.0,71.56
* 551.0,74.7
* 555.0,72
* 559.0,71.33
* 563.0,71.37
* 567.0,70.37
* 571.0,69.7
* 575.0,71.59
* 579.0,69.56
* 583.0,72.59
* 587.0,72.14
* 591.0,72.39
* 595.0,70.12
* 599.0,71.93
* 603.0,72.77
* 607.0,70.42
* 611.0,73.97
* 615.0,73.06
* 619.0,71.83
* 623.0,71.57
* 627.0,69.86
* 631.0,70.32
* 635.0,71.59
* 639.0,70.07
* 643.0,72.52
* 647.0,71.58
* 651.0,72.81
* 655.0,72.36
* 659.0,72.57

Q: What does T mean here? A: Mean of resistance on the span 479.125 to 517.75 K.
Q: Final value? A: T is 69.6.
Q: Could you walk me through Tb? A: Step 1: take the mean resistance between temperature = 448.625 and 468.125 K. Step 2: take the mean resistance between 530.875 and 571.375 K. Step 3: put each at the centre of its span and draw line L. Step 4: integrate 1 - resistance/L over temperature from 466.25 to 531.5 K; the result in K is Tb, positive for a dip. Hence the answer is 1.1 K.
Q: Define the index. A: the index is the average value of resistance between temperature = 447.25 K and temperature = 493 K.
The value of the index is 69.4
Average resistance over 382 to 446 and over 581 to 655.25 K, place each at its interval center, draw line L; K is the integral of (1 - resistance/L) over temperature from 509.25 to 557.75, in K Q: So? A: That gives -1.76 K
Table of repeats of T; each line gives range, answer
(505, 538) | 72.5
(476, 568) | 70.9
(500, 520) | 71.8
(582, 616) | 72.1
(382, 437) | 66.4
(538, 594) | 71.6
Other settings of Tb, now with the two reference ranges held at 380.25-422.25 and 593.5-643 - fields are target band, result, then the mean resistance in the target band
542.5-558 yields -0.7 K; 72.5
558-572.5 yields -0.2 K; 70.7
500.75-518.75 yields -1.1 K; 71.9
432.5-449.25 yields -1.6 K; 71.4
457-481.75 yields -1.3 K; 69.8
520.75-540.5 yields -1.2 K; 72.5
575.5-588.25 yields -0.2 K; 71.4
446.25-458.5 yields -0.9 K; 70.5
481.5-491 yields 0.0 K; 67.2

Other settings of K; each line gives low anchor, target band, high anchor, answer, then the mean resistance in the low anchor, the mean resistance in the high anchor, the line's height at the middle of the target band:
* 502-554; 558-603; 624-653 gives 0.4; 72.4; 71.3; 71.8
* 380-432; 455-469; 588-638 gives -1.0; 65.2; 71.6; 67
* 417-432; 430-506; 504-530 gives 1.5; 70.4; 72.5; 71.4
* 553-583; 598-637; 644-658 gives 0.0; 71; 72.3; 71.8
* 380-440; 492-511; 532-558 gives -0.1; 66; 72.3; 70.3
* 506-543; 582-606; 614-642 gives -0.1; 72.4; 71.2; 71.6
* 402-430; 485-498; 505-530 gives 0.3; 68.5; 72.6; 71.5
